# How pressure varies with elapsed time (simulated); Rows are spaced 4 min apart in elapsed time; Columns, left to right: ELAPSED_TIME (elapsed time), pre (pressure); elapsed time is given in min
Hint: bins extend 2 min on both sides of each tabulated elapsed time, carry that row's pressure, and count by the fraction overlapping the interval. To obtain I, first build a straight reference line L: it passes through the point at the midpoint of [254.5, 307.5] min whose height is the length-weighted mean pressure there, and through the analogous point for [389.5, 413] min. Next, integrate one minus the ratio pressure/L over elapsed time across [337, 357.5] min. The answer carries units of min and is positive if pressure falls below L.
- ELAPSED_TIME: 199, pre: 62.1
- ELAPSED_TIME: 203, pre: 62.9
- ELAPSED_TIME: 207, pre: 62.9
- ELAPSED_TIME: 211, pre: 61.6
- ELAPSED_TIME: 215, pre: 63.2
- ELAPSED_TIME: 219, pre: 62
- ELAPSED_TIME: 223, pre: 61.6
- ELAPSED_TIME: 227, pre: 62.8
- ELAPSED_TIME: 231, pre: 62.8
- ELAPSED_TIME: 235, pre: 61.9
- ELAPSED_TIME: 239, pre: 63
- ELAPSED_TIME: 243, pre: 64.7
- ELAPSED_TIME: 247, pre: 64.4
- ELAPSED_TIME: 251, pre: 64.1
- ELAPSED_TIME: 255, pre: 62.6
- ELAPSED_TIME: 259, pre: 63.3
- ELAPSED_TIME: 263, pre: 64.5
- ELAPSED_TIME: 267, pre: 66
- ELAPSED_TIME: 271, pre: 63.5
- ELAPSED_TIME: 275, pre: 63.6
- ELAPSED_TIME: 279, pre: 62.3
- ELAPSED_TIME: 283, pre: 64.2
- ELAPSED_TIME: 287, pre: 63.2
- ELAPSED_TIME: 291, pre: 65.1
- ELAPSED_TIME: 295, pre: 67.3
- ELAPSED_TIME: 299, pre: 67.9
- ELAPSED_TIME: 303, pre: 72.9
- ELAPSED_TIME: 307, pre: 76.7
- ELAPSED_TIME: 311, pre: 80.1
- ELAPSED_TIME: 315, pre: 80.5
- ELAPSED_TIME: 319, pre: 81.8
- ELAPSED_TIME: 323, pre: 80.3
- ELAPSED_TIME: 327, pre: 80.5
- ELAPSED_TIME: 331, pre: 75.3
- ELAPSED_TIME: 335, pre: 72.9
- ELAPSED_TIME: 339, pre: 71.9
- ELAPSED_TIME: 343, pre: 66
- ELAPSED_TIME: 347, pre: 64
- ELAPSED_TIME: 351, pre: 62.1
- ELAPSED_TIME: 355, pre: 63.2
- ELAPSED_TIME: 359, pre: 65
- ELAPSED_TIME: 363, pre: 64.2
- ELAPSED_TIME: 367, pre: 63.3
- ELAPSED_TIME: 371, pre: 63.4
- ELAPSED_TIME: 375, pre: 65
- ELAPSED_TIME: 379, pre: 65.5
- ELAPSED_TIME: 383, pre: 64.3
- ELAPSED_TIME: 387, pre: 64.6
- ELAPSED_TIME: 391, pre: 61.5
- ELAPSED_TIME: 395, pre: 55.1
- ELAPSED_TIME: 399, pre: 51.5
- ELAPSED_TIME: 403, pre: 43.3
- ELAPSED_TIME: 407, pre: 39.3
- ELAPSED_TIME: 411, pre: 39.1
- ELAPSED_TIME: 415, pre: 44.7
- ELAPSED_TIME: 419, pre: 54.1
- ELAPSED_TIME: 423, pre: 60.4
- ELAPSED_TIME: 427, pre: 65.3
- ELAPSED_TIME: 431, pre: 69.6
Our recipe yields -3.46 min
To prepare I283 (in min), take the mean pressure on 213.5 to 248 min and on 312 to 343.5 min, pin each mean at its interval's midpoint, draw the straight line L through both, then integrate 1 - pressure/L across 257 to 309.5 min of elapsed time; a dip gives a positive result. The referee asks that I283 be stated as 3.1 min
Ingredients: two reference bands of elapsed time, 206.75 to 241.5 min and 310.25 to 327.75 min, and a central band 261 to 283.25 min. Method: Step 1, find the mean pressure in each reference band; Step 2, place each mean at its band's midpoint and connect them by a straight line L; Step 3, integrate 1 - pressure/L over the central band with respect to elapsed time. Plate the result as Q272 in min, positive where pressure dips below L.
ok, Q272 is 2.4 min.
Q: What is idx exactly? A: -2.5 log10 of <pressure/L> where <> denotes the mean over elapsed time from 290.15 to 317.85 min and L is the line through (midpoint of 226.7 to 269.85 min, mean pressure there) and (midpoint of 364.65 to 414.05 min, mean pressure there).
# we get -0.21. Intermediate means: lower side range 63.7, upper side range 56.1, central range 73.5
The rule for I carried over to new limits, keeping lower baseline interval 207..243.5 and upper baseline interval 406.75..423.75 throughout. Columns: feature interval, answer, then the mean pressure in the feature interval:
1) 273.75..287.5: -1.2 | 63.3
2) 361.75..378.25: -4.2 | 64.1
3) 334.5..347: -3.6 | 68.9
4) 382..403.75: -3.5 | 57.1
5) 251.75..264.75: -0.8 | 63.5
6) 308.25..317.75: -4.2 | 80.1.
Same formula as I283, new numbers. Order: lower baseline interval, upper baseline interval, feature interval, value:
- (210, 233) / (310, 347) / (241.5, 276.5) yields 1.55 min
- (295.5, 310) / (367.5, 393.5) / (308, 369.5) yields -2.52 min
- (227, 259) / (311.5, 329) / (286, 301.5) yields 1.76 min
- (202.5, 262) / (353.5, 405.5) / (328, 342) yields -2.76 min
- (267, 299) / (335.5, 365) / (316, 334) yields -3.86 min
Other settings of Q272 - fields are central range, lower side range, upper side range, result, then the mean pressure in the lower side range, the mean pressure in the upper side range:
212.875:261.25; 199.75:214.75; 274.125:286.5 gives -0.1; 62.5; 63.3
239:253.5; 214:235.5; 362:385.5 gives -0.3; 62.4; 64.3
